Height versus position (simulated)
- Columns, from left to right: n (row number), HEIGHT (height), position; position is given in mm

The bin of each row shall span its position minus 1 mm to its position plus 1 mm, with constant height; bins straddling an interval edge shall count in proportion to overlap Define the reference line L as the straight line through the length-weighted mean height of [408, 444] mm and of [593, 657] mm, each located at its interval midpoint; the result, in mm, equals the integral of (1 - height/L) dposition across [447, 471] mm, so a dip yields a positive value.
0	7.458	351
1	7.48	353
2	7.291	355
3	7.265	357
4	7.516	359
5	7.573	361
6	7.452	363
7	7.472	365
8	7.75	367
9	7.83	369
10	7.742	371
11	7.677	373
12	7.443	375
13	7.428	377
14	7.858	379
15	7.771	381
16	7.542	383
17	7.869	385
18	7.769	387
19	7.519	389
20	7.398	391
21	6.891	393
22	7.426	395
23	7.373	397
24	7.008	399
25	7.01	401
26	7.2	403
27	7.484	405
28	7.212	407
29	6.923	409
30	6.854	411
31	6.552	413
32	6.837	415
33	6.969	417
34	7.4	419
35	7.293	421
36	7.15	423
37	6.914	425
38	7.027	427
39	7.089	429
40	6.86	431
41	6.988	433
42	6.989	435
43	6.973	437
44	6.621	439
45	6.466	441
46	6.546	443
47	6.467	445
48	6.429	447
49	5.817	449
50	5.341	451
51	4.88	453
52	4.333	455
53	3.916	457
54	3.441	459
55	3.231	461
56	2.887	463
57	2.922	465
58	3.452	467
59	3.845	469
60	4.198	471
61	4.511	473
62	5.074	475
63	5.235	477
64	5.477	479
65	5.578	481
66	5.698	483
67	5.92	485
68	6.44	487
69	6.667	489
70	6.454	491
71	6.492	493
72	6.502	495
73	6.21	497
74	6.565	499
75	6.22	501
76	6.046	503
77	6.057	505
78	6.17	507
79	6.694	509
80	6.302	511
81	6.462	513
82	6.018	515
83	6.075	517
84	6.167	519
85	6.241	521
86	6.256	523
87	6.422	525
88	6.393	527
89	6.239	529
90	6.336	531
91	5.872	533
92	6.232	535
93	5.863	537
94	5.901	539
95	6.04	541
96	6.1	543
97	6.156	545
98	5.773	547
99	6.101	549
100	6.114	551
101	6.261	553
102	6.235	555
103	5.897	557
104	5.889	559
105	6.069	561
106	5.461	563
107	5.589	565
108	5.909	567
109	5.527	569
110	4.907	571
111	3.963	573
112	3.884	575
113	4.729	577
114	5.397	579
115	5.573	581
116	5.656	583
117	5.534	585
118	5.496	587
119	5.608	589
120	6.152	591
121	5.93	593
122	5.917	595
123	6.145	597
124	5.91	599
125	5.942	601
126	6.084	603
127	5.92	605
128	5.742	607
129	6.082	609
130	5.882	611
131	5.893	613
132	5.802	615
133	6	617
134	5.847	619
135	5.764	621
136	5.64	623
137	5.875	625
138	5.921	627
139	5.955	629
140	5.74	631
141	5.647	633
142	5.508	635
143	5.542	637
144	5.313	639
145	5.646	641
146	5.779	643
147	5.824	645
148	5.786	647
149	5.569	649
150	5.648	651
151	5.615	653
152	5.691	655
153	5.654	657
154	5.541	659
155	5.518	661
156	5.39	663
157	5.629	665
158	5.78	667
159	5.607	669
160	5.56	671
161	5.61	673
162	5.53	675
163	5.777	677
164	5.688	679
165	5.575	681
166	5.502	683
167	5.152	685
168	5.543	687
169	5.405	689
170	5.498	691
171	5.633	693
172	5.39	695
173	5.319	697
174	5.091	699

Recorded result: 9.3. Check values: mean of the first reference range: 6.91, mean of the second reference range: 5.79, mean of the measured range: 4.11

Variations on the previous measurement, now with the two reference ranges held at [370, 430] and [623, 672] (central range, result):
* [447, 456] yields 2.2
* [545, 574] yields 2.5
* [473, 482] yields 2.0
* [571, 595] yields 3.2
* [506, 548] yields 1.8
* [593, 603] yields 0.0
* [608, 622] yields -0.1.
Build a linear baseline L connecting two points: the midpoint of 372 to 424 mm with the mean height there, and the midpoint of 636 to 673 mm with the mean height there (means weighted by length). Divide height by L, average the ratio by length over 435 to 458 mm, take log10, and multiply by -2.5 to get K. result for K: 0.19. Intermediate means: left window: 7.3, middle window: 5.85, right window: 5.62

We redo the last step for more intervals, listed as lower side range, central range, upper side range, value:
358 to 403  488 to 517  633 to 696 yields 0.06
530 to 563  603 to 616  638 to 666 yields -0.02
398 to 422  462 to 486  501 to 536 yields 0.39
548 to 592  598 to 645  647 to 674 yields -0.04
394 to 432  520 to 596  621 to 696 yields 0.08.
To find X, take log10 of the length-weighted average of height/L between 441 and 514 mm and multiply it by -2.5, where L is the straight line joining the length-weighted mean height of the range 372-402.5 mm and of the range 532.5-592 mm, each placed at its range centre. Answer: 0.20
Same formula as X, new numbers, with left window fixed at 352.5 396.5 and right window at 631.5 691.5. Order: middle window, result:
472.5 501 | 0.14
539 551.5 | 0.06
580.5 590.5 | 0.09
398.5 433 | 0.03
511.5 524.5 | 0.06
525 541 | 0.06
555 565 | 0.08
